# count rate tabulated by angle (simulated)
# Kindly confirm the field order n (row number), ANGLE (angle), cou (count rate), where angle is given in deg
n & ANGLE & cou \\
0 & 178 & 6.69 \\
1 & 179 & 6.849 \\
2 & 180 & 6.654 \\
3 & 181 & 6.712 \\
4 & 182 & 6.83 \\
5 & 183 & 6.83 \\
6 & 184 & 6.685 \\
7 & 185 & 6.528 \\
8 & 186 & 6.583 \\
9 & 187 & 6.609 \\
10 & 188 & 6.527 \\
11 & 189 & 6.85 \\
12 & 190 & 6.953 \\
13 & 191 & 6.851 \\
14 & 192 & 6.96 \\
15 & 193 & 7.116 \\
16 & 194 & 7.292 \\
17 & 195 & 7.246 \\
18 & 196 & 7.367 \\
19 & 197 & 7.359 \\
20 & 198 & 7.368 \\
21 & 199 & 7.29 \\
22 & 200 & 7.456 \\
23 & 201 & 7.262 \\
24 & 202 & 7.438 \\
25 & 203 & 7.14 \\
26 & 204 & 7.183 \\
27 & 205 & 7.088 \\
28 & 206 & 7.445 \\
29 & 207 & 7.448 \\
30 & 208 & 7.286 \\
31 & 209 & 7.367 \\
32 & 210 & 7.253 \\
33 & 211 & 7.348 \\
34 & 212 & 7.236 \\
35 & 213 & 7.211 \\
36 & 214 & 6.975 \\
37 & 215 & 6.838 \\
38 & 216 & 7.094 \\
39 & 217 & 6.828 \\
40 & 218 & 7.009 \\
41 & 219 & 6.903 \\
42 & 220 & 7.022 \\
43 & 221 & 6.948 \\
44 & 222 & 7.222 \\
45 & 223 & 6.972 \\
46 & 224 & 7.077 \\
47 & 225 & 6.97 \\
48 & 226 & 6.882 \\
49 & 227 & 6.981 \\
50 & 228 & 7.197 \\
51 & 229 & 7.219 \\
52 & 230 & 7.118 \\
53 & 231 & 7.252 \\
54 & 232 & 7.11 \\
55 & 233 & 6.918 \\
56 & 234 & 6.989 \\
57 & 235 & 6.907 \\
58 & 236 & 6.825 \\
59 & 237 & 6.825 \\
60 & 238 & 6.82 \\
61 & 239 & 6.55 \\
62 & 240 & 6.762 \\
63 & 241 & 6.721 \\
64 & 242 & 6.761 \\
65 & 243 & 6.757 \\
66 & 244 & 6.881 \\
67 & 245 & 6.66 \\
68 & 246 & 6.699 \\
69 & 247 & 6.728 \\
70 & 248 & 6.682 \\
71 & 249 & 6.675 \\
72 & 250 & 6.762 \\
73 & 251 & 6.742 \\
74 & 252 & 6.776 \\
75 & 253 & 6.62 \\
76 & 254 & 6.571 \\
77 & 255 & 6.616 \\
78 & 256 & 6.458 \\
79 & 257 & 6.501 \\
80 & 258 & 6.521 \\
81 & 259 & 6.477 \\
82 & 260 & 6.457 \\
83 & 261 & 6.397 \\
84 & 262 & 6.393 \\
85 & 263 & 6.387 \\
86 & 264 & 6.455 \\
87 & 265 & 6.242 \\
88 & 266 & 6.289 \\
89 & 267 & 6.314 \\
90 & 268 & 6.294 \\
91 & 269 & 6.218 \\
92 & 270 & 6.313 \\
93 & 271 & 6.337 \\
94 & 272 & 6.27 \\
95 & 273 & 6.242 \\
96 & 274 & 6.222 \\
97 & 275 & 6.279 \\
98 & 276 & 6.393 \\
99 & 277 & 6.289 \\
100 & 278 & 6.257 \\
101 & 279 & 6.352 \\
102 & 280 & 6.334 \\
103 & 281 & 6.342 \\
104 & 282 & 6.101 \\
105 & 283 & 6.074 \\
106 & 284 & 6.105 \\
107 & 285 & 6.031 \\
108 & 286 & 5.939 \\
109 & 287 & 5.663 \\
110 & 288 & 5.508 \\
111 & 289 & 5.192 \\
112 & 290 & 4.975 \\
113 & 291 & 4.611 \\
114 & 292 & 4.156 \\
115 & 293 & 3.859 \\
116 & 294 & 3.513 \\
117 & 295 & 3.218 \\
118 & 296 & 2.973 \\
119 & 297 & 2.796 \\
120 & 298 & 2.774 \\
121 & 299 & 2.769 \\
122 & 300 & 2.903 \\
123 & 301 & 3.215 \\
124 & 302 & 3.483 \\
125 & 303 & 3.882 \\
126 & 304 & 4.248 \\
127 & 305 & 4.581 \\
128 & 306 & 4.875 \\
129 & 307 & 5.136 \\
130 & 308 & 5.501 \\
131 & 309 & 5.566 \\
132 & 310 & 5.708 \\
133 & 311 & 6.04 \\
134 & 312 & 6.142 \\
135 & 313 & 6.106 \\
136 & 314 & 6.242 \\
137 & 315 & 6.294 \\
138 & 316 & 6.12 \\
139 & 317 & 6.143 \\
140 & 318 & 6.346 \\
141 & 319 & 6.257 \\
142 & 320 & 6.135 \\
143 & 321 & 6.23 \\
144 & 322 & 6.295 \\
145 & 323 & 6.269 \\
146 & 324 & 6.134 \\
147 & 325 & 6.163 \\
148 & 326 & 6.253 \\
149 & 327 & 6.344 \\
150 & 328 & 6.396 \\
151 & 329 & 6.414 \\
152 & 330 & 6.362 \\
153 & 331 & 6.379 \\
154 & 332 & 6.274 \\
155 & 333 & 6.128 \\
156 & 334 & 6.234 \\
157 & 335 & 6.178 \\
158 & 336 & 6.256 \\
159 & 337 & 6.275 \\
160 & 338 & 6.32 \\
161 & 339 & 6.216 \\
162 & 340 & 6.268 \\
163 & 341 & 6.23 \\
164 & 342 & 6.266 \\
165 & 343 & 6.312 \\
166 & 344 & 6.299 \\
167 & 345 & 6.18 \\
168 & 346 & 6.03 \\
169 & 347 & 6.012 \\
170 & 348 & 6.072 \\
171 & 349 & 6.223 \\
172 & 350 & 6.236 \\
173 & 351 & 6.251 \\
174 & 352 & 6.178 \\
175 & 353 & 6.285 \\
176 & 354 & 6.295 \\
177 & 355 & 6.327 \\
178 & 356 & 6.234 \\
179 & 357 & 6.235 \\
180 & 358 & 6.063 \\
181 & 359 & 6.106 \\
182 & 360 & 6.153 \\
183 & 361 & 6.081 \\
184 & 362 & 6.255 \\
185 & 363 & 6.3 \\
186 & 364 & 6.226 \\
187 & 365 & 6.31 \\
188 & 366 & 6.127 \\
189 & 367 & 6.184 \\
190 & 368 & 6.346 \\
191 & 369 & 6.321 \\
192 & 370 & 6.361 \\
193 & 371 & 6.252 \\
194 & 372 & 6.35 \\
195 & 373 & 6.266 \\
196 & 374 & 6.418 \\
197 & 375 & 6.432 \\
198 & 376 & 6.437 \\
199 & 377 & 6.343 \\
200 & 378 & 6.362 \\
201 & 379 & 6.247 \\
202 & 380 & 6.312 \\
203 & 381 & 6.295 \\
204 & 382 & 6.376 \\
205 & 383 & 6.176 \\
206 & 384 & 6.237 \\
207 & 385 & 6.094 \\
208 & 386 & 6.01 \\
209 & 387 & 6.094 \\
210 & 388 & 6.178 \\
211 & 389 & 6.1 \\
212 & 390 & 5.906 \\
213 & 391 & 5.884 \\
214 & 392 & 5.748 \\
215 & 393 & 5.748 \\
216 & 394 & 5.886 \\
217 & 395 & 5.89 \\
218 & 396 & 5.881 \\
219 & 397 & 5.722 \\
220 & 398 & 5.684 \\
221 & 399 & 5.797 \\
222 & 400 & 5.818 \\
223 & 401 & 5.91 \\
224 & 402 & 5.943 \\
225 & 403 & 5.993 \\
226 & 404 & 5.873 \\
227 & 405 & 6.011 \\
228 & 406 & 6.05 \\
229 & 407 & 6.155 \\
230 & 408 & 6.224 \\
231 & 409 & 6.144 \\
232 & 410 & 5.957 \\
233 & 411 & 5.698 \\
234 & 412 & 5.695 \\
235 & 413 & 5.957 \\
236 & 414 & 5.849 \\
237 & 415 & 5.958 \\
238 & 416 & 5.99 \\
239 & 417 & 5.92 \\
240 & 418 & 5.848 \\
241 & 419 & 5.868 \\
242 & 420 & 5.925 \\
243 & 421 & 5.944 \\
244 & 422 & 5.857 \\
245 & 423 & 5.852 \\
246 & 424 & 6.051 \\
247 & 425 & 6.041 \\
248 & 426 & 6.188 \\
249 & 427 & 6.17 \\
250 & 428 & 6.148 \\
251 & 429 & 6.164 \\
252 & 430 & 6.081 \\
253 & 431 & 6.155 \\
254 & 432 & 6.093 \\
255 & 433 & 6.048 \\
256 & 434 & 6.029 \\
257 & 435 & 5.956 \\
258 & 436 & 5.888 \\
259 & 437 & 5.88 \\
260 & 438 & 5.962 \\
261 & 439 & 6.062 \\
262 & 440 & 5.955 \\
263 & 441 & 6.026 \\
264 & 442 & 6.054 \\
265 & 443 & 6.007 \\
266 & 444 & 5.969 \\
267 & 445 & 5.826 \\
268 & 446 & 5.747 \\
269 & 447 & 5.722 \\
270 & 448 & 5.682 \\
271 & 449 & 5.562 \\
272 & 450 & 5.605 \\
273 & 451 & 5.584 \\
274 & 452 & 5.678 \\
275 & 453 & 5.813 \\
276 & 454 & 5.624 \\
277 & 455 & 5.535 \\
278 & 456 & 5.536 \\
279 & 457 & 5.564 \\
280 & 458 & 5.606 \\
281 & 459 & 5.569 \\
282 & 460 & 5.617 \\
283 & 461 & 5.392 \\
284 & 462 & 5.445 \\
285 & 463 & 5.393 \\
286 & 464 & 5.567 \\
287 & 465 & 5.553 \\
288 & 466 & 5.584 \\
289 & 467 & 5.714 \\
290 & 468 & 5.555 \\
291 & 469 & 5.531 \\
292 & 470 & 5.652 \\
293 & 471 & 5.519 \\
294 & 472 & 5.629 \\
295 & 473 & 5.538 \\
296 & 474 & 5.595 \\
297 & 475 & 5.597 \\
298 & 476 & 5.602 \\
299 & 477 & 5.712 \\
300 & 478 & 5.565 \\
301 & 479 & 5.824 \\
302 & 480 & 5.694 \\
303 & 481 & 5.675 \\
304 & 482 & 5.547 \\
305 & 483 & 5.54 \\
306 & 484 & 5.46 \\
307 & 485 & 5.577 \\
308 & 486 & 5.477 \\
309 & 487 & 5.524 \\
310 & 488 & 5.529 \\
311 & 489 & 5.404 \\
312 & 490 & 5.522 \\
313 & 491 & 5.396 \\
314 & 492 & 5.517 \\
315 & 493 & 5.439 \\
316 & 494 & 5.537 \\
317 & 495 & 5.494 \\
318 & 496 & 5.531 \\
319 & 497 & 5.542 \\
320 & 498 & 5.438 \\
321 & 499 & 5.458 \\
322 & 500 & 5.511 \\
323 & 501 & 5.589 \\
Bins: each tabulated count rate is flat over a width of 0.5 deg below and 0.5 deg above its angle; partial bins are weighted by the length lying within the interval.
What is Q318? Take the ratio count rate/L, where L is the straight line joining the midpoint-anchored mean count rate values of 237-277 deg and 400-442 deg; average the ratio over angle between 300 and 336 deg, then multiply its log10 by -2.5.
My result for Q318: 0.104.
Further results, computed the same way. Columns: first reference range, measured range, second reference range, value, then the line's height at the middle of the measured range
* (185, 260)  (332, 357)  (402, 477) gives 0.02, 6.32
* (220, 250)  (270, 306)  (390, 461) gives 0.31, 6.62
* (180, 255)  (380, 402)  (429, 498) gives 0.01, 6.06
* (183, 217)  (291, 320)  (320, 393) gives 0.35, 6.51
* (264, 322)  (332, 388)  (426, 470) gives -0.12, 5.56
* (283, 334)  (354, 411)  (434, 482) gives -0.12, 5.48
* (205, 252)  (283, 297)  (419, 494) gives 0.37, 6.64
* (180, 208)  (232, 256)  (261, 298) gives -0.09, 6.21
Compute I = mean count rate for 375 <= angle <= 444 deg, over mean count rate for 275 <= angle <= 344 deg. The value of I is 1.09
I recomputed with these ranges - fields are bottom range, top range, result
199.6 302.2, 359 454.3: 0.96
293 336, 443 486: 1.06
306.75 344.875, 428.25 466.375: 0.94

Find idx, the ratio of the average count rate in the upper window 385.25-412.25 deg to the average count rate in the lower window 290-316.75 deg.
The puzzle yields 1.3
